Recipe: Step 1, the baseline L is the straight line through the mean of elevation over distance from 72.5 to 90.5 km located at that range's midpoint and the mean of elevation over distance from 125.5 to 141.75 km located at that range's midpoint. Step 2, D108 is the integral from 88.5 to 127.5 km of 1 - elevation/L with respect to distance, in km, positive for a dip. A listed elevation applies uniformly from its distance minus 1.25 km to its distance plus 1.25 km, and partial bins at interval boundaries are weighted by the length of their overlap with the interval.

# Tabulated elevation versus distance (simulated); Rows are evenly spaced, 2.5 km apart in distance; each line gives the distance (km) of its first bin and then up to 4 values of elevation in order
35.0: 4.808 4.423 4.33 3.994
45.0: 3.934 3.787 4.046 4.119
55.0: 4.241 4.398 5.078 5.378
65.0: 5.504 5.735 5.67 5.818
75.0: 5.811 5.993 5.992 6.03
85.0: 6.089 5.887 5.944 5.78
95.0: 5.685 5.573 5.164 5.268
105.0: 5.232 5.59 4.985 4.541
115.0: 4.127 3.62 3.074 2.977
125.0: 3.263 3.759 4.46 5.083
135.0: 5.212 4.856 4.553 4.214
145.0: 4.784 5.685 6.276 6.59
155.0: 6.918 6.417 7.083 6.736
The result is 4.4 km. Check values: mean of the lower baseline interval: 5.95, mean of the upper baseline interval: 4.58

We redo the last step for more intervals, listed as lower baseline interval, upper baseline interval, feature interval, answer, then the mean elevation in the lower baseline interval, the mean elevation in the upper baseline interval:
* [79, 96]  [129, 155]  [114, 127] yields 5.0 km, 5.92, 5.26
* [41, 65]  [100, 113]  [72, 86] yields -3.5 km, 4.39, 5.16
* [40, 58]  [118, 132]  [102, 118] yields -4.8 km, 4.08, 3.6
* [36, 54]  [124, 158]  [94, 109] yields -2.2 km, 4.1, 5.13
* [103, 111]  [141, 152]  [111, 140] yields 6.5 km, 5.28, 5.32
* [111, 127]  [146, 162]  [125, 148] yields 1.9 km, 3.63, 6.48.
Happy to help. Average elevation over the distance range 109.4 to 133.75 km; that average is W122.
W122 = 3.96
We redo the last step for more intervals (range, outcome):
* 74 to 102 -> 5.8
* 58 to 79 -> 5.58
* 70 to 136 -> 5.05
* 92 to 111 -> 5.4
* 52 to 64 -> 4.69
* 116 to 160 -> 4.87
